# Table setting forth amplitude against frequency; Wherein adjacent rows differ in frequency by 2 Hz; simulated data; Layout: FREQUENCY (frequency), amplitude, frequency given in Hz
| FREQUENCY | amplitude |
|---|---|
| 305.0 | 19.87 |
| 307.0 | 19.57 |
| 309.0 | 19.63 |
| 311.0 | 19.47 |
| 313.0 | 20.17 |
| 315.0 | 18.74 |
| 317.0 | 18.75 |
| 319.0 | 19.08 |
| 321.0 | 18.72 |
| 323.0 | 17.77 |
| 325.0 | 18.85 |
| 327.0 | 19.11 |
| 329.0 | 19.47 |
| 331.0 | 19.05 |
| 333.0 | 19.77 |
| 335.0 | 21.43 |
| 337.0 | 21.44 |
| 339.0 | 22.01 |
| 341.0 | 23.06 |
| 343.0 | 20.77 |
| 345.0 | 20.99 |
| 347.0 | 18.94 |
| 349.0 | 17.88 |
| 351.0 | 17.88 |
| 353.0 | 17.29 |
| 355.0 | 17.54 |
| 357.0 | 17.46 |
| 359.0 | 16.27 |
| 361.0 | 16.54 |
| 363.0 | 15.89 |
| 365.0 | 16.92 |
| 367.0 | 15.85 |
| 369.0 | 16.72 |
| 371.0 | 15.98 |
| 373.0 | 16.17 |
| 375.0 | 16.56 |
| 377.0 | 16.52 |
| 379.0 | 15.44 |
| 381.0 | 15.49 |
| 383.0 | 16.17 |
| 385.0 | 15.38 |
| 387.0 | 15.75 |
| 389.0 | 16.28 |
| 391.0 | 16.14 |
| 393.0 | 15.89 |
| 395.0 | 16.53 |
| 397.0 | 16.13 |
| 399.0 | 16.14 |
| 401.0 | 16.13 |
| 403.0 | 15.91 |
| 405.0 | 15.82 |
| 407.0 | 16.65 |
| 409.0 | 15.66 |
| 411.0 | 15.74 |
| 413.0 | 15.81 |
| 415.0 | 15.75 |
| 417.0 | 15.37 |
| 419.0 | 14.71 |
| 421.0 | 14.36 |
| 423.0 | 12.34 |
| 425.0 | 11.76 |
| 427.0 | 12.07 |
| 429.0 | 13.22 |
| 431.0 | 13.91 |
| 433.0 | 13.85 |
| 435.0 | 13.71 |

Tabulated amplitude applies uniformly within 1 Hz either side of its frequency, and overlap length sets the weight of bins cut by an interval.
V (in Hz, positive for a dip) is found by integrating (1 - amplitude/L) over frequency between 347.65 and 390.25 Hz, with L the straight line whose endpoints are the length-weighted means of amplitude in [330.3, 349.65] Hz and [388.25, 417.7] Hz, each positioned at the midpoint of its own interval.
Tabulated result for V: 4.6 Hz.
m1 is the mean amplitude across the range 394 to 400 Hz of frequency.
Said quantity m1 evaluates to 16.3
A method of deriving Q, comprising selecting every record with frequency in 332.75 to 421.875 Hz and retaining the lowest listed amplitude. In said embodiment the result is 14.36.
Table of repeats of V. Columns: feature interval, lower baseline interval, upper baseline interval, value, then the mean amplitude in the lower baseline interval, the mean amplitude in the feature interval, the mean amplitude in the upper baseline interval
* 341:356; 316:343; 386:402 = -0.2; 19.9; 19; 16.1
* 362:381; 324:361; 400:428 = 1.4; 19.3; 16.2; 14.9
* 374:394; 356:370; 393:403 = 0.4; 16.5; 16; 16.2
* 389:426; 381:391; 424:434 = -2.5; 15.9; 15.4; 13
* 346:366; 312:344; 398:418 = 1.3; 19.9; 17.3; 15.9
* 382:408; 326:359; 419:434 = -0.9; 19.5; 16.1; 13.2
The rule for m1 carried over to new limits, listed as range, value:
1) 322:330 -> 18.8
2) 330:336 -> 20.1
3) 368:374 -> 16.3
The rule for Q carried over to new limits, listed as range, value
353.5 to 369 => 15.85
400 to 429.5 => 11.76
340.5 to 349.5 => 17.88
